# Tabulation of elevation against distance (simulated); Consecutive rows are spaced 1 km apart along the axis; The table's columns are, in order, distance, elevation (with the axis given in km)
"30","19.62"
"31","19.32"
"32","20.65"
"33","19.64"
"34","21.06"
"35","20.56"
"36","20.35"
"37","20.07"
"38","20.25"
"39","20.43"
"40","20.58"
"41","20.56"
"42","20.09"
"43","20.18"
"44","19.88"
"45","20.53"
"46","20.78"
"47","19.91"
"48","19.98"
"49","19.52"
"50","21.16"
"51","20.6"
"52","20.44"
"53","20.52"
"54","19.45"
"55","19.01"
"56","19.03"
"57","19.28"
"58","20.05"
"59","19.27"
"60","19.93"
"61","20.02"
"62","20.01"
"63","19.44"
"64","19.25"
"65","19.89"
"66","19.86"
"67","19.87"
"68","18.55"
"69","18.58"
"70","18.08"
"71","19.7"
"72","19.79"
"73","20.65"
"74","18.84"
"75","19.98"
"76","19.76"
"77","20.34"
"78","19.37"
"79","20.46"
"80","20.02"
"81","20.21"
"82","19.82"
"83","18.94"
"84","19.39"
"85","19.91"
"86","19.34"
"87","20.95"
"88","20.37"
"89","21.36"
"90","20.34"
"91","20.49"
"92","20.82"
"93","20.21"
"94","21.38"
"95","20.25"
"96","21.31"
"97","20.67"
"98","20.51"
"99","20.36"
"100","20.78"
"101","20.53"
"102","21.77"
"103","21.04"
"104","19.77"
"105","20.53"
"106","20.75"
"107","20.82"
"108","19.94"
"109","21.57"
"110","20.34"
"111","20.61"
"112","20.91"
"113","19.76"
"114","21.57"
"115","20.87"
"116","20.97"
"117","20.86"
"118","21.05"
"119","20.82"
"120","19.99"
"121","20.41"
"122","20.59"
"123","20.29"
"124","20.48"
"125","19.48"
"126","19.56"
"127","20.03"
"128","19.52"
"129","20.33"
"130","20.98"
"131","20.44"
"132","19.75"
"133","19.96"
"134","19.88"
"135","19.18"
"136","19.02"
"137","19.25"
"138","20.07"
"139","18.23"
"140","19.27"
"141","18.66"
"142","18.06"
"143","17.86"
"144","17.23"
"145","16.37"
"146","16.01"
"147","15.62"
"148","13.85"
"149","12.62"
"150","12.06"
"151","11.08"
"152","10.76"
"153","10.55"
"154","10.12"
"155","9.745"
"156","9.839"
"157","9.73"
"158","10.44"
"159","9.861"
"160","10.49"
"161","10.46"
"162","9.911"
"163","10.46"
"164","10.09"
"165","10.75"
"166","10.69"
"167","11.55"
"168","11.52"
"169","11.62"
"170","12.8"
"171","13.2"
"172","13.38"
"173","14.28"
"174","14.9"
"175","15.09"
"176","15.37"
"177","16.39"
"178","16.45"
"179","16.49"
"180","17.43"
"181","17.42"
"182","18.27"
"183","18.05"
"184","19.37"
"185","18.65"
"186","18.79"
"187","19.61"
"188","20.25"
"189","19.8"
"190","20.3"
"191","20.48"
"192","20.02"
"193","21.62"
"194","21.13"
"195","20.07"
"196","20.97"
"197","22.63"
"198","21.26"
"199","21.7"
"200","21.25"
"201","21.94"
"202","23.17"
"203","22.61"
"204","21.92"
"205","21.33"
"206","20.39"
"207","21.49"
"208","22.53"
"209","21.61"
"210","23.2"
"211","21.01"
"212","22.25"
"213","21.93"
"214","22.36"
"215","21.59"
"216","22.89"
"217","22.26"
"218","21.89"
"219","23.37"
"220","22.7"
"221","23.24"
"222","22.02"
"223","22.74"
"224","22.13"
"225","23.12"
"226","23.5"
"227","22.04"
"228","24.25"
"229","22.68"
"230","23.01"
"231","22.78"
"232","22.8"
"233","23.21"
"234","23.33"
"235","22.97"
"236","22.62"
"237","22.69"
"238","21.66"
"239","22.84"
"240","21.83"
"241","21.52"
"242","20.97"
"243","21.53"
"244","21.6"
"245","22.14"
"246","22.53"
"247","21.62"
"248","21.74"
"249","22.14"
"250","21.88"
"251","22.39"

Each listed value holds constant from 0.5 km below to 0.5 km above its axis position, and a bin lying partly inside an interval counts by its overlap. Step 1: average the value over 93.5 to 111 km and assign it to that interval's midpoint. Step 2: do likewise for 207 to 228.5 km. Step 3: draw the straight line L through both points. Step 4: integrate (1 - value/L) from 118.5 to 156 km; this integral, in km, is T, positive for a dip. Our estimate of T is 6.7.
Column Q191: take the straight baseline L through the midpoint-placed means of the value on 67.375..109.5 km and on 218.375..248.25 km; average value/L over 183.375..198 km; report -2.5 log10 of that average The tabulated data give 0.080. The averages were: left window 20.2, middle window 20.3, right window 22.5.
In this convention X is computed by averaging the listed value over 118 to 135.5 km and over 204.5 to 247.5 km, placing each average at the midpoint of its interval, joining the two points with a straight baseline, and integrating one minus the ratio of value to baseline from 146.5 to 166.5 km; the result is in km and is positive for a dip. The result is 9.45 km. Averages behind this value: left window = 20.1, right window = 22.3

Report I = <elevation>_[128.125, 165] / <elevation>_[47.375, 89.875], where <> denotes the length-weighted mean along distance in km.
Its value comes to 0.75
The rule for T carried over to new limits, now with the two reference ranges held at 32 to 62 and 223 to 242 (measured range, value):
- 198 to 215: 0.3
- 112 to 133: 0.8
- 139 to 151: 3.0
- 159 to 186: 9.7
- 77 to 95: 0.4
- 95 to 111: 0.1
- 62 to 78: 0.7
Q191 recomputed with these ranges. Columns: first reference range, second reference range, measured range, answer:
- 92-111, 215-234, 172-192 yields 0.24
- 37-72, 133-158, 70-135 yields -0.17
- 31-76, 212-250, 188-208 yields 0.03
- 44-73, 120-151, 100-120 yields -0.10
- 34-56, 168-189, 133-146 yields -0.06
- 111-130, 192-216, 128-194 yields 0.32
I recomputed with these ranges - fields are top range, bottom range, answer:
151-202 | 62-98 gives 0.78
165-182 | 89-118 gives 0.69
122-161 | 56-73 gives 0.83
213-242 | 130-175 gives 1.59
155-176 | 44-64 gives 0.58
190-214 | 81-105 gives 1.06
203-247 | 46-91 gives 1.13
